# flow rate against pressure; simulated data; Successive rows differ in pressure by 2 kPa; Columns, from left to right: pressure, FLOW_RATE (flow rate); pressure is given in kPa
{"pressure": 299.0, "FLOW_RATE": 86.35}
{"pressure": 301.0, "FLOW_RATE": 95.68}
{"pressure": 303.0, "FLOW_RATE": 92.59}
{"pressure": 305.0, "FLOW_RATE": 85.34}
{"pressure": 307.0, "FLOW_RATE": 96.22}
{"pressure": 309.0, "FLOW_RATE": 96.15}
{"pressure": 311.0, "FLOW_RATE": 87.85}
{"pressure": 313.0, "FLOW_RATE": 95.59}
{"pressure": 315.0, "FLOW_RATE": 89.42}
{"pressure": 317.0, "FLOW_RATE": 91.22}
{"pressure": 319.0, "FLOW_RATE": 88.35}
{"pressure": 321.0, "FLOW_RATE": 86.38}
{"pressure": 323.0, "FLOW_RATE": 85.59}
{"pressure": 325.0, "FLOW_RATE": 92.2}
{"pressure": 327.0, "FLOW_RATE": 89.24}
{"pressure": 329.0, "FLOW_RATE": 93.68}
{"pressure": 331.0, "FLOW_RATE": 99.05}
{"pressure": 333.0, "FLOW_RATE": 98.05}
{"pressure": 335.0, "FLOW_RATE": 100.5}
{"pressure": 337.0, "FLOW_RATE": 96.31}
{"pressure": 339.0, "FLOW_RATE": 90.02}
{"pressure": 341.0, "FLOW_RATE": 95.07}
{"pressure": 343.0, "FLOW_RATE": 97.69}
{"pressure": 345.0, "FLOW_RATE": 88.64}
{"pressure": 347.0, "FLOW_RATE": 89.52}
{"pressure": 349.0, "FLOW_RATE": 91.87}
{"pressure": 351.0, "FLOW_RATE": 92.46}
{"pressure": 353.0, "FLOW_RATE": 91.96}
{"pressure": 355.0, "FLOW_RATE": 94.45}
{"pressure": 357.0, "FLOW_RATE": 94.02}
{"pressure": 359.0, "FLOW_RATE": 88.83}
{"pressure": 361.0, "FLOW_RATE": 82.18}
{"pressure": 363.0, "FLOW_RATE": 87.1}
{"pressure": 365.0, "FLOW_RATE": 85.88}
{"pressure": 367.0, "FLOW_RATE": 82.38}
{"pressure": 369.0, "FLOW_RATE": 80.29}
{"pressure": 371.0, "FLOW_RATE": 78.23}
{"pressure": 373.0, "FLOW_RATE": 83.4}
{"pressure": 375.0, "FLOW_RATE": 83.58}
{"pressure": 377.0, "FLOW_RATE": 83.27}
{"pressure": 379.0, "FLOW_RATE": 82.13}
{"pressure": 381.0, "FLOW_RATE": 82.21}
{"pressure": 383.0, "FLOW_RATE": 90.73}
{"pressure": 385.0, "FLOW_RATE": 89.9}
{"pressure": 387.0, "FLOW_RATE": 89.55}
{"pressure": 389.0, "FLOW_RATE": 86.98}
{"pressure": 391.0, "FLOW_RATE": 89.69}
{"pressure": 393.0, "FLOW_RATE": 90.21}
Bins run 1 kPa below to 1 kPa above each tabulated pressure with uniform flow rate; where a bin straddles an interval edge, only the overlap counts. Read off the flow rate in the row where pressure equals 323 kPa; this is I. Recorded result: 85.59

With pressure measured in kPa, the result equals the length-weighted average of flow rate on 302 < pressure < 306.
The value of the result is 89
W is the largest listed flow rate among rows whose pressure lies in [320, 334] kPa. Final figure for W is 99.05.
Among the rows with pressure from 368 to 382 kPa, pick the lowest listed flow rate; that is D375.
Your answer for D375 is 78.23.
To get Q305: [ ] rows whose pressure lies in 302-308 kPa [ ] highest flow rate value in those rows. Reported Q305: 96.22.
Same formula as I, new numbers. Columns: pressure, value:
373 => 83.4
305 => 85.34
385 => 89.9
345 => 88.64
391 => 89.69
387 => 89.55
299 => 86.35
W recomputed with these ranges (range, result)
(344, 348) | 89.52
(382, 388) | 90.73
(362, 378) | 87.1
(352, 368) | 94.45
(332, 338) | 100.5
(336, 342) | 96.31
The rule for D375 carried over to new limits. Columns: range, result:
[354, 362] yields 82.18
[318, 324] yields 85.59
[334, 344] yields 90.02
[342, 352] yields 88.64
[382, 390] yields 86.98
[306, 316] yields 87.85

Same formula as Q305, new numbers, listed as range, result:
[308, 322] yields 96.15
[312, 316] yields 95.59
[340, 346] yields 97.69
